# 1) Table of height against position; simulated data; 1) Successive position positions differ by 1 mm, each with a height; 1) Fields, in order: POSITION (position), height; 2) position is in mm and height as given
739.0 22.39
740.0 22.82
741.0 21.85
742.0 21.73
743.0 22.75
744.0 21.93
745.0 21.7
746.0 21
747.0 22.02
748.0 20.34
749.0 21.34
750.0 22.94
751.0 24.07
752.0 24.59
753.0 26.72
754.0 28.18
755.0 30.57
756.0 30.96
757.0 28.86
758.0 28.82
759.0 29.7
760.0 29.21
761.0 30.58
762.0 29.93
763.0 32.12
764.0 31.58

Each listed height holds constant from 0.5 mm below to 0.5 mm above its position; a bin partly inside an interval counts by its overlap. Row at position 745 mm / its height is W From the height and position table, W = 21.7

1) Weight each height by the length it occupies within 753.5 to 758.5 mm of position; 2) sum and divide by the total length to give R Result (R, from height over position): 29.5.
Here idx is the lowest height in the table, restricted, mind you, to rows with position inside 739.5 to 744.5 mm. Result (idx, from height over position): 21.73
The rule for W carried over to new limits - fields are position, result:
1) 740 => 22.82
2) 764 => 31.58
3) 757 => 28.86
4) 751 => 24.07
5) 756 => 30.96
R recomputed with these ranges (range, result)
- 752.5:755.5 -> 28.5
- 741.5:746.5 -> 21.8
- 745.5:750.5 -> 21.5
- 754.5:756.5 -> 30.8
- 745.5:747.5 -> 21.5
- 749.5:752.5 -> 23.9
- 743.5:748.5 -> 21.4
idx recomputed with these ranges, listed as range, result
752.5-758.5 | 26.72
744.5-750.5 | 20.34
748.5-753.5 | 21.34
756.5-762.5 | 28.82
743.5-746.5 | 21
